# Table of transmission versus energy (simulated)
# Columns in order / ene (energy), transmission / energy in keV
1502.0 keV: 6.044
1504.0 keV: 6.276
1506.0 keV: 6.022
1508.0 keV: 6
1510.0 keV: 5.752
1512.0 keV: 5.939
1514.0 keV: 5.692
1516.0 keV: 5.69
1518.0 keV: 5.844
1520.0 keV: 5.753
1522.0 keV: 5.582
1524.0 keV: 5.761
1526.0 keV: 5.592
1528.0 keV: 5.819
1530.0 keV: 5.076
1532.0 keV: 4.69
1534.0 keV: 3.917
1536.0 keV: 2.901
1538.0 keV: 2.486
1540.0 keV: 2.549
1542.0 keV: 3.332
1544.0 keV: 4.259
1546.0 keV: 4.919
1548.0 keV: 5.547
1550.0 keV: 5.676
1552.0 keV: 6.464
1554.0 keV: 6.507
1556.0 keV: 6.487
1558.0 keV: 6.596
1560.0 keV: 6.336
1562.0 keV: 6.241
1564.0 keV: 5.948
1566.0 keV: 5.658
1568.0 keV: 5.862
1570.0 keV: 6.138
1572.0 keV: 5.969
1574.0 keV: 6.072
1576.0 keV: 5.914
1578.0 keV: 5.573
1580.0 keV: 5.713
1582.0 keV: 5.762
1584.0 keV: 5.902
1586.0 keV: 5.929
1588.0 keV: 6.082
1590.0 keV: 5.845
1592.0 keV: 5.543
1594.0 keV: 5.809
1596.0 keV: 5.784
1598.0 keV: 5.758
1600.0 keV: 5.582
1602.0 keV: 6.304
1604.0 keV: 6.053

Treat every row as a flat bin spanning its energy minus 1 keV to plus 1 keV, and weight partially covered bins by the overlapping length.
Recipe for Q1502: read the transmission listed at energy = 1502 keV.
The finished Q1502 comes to 6.044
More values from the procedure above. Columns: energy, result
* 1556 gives 6.487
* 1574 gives 6.072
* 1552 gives 6.464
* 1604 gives 6.053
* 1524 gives 5.761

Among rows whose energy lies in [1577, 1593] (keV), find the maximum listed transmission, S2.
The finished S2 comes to 6.082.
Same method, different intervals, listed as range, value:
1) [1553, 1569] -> 6.596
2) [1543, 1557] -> 6.507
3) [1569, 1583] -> 6.138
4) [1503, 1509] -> 6.276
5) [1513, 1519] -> 5.844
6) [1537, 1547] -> 4.919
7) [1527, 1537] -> 5.819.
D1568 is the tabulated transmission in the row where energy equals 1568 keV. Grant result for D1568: 5.862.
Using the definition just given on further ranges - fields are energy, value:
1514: 5.692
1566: 5.658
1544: 4.259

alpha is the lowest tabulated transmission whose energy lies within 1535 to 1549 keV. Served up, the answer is 2.486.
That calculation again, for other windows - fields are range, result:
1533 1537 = 2.901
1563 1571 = 5.658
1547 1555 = 5.547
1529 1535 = 3.917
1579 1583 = 5.713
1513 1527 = 5.582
